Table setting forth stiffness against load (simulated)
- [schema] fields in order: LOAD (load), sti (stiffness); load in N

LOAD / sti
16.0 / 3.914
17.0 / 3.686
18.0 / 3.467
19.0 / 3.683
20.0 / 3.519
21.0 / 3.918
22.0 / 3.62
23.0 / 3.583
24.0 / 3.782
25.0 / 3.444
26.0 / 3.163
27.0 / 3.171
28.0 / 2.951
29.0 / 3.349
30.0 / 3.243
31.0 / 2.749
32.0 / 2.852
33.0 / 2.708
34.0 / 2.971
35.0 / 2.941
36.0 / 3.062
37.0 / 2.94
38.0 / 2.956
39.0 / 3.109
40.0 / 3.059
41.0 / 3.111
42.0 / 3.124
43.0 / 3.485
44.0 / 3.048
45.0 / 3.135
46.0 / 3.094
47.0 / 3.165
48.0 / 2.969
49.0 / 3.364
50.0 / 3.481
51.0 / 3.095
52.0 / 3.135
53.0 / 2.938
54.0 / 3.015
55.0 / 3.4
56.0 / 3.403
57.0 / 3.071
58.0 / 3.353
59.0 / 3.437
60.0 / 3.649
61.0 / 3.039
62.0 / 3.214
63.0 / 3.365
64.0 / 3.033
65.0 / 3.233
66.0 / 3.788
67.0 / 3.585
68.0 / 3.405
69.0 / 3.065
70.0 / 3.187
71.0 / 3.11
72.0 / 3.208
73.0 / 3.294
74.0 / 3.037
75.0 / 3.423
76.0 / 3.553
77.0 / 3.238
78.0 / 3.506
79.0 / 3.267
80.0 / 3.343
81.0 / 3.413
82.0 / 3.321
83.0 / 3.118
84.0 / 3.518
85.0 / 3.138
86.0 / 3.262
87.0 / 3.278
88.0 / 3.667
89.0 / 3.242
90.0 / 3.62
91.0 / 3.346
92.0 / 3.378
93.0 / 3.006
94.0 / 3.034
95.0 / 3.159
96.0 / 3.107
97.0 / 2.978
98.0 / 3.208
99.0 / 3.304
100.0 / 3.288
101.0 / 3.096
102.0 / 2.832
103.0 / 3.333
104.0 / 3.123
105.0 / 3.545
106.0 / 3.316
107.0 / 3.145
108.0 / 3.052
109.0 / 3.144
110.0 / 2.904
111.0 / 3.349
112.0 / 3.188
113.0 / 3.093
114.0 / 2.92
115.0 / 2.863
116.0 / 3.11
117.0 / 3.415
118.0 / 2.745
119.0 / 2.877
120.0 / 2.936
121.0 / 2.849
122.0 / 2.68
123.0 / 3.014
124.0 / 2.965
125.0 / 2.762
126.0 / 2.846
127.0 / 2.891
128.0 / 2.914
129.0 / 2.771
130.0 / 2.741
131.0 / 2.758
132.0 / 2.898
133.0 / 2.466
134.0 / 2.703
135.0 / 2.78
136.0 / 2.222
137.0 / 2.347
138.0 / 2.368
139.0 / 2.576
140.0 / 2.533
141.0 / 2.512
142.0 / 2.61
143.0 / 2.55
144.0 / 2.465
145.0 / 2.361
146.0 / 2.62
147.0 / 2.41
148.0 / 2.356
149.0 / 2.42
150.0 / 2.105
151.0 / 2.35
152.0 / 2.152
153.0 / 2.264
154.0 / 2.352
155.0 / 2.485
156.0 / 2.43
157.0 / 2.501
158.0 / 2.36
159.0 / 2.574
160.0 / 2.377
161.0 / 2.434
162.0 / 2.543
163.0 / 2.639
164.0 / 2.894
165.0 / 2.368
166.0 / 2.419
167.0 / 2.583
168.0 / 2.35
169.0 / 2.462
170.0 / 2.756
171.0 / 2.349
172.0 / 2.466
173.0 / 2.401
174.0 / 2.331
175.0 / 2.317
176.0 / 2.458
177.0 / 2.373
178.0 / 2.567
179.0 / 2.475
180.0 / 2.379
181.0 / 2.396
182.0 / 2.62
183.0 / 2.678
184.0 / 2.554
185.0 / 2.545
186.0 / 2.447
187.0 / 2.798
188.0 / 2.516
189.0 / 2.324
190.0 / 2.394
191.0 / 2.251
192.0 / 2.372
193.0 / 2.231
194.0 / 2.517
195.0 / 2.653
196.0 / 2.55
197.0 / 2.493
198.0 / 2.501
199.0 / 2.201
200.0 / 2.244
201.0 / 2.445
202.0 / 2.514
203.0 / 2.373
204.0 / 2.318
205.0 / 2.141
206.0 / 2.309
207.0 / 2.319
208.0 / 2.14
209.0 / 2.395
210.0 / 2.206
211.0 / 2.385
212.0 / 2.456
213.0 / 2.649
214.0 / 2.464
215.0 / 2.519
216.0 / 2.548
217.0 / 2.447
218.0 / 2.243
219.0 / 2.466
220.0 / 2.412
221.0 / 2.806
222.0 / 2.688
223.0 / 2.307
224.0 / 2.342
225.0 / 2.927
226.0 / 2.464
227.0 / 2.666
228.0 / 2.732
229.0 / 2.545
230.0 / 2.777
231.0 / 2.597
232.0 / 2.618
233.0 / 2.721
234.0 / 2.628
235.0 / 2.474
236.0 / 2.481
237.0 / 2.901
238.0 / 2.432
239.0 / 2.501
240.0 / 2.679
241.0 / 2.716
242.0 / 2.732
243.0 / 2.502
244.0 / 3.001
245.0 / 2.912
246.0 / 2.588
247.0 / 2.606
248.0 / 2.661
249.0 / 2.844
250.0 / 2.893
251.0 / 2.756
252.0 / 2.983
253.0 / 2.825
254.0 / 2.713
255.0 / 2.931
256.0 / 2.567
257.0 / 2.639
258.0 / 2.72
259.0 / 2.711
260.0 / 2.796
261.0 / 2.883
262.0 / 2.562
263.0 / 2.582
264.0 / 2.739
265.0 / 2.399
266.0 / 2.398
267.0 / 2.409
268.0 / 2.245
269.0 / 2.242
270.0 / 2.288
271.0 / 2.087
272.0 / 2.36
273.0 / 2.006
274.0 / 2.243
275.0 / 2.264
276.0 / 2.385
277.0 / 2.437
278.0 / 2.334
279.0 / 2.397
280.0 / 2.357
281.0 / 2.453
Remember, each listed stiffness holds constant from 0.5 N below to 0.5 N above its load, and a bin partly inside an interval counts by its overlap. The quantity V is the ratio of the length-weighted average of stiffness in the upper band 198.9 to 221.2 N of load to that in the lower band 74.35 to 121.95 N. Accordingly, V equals 0.75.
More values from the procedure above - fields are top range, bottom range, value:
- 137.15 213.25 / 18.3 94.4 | 0.75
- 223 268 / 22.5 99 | 0.83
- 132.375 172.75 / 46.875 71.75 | 0.76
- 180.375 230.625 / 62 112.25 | 0.76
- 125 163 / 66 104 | 0.77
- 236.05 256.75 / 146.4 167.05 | 1.13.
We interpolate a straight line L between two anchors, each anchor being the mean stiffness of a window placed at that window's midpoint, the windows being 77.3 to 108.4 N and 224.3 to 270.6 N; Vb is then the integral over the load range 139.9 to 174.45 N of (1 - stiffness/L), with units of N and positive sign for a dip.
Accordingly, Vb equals 6.4 N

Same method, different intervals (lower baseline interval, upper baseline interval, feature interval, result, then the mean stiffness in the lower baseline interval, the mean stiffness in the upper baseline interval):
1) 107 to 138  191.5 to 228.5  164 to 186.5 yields 1.2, 2.87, 2.44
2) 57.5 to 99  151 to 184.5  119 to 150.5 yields 1.6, 3.3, 2.46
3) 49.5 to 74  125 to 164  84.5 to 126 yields -3.6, 3.27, 2.53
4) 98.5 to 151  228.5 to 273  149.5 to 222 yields 7.7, 2.82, 2.62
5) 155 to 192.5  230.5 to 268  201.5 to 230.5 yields 1.3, 2.48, 2.67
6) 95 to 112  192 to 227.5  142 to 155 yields 2.2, 3.17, 2.44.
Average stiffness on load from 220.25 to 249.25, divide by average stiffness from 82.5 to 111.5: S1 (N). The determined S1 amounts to 0.8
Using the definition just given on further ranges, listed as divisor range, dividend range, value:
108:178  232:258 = 1.03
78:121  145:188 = 0.77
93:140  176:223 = 0.83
